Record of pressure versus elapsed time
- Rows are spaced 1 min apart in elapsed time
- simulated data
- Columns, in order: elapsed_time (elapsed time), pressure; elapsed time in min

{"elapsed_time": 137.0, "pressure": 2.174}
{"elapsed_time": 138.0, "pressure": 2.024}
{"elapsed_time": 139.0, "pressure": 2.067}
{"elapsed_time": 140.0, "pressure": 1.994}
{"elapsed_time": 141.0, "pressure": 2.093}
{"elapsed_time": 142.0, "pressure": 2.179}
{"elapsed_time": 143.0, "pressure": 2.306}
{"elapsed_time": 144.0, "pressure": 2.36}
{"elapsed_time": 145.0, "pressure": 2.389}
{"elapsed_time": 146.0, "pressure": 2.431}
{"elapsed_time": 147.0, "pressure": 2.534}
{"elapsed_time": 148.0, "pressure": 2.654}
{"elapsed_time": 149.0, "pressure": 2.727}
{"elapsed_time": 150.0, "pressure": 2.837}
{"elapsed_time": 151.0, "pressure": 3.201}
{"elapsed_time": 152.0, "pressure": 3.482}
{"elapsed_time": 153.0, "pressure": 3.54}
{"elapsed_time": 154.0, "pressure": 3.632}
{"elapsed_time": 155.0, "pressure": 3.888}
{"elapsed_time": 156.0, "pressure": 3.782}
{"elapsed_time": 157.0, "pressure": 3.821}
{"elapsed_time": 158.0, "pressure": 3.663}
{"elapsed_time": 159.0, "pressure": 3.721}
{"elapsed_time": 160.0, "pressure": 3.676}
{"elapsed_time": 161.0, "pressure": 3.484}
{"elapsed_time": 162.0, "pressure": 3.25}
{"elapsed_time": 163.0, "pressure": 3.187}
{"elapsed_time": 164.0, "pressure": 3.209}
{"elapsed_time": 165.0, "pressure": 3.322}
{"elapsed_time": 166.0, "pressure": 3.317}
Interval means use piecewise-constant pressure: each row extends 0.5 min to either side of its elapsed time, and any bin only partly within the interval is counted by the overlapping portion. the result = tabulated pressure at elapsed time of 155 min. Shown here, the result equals 3.888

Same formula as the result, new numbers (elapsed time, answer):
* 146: 2.431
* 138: 2.024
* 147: 2.534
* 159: 3.721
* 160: 3.676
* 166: 3.317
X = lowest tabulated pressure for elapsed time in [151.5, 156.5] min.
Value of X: 3.482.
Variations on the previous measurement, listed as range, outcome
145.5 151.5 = 2.431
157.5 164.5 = 3.187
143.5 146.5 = 2.36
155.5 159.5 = 3.663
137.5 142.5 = 1.994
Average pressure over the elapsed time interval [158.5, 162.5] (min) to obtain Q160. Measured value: 3.53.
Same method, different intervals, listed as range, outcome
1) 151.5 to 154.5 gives 3.55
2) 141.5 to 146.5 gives 2.33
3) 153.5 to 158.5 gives 3.76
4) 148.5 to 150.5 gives 2.78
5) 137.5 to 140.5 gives 2.03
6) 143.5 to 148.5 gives 2.47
